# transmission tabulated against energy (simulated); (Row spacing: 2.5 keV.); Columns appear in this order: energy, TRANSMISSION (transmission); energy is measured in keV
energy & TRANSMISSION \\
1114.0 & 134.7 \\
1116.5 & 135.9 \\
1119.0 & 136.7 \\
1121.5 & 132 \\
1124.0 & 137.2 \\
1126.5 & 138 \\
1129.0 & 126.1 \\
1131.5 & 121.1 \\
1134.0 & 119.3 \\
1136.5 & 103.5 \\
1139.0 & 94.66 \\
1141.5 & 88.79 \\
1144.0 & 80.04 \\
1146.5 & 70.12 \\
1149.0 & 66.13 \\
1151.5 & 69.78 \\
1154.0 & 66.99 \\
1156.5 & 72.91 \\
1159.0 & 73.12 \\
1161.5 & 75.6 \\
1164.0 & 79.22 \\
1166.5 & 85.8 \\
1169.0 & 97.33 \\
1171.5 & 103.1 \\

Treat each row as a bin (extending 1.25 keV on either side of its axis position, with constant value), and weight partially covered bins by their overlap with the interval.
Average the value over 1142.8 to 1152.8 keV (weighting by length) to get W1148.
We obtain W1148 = 71.5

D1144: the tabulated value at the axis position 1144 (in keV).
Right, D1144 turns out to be 80.04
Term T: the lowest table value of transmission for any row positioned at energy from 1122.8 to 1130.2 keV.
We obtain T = 126.1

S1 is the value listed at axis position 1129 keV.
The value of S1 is 126.1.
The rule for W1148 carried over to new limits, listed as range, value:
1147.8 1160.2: 69.8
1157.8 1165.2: 76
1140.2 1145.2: 84.6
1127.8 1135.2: 122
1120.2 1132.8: 131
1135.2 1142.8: 95.7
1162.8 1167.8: 82.7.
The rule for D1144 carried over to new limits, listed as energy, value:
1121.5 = 132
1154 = 66.99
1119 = 136.7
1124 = 137.2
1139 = 94.66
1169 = 97.33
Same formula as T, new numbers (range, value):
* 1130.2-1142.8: 88.79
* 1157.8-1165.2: 73.12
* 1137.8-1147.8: 70.12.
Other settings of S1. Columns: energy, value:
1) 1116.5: 135.9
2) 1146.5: 70.12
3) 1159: 73.12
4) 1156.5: 72.91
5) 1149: 66.13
